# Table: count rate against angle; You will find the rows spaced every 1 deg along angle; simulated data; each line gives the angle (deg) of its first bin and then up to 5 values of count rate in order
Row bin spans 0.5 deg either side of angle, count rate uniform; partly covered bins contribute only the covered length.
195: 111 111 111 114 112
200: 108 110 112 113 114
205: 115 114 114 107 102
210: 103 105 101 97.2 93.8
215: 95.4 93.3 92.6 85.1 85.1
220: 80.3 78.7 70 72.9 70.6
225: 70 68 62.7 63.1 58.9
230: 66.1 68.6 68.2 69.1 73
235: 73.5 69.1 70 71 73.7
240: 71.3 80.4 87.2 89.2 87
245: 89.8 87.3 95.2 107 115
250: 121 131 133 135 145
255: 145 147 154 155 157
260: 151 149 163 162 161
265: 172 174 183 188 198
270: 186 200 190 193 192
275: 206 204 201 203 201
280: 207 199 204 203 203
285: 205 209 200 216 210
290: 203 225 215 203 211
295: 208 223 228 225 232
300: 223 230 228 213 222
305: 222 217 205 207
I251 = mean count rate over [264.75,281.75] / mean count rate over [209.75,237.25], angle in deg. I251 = 2.5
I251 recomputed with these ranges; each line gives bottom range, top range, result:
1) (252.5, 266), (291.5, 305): 1.43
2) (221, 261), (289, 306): 2.28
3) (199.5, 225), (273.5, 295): 2.13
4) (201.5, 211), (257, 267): 1.46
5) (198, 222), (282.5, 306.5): 2.13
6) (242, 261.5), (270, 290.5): 1.62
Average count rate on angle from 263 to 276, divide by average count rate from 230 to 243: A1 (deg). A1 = 2.55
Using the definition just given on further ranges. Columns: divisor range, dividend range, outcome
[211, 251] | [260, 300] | 2.41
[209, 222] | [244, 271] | 1.59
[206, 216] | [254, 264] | 1.50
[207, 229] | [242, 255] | 1.30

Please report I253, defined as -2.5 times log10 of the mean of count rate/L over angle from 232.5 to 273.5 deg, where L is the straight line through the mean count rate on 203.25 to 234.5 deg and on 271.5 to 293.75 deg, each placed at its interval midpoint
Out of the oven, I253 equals 0.19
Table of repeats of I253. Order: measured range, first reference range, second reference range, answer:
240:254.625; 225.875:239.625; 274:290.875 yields 0.03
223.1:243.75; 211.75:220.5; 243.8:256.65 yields 0.43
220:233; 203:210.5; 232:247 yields 0.30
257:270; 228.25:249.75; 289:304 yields -0.20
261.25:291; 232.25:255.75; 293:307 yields -0.17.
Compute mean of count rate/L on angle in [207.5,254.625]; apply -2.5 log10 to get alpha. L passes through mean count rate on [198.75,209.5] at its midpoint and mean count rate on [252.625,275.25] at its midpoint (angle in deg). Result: 0.48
